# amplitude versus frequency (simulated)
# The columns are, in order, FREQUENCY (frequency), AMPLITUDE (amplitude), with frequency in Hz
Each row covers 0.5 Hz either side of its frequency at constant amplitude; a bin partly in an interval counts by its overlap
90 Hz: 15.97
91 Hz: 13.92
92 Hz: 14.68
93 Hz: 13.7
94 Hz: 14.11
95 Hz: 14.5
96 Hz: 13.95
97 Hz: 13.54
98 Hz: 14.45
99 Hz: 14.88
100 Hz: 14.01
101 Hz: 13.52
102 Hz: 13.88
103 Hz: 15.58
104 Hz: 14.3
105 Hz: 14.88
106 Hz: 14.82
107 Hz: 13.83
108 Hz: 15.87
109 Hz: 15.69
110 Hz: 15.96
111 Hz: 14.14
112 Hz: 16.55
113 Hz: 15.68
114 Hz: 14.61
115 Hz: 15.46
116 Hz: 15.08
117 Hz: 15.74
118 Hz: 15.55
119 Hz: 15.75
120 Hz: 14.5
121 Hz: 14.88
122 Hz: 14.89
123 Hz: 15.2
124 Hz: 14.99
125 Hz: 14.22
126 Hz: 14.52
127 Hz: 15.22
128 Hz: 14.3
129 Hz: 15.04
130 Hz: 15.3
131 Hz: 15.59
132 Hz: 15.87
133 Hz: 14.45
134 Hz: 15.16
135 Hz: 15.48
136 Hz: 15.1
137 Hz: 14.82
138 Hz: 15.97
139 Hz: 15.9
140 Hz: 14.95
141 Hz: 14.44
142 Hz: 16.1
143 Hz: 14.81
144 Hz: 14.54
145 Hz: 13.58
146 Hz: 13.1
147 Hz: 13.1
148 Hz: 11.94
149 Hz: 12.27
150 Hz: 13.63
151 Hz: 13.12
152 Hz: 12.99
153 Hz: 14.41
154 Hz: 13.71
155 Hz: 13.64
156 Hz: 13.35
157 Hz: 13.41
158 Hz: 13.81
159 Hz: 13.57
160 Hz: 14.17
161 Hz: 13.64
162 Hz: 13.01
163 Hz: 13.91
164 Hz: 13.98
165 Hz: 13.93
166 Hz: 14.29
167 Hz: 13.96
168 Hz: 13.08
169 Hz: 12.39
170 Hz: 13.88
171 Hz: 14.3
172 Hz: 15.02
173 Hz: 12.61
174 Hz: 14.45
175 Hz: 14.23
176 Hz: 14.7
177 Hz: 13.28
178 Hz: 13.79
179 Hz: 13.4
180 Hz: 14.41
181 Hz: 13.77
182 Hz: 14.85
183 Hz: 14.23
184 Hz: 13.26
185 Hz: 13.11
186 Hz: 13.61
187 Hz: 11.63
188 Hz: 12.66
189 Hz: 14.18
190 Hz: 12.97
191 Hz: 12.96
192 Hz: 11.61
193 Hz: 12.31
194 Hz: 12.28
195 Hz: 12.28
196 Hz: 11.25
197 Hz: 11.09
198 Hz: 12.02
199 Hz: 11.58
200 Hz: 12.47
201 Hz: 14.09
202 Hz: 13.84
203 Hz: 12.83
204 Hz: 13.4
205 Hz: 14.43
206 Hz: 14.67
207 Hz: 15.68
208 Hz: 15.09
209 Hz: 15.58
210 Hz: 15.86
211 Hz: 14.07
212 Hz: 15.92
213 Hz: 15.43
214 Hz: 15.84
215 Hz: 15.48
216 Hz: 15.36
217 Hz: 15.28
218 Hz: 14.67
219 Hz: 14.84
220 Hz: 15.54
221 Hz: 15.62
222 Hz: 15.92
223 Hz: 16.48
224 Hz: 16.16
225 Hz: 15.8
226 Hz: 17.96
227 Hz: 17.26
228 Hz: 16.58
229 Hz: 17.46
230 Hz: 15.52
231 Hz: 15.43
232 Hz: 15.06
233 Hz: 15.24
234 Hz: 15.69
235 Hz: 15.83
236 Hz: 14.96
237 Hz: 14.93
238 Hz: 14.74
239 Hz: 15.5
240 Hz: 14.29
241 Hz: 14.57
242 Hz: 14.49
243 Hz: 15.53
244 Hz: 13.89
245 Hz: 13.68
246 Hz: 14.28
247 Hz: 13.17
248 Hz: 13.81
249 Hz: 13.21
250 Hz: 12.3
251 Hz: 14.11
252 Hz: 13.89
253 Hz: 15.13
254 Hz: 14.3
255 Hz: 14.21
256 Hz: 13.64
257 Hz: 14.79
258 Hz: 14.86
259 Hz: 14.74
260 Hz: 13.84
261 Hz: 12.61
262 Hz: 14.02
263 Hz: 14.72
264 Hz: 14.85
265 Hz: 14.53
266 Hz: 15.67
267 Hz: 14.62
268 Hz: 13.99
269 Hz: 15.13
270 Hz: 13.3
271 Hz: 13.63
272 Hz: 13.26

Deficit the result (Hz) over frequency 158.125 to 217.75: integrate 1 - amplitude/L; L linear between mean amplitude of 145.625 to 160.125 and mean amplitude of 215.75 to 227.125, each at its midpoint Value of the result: 3.53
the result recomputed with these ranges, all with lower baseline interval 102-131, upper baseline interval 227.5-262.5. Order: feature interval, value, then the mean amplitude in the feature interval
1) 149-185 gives 2.7 Hz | 13.7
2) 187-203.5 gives 2.5 Hz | 12.5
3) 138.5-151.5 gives 0.9 Hz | 14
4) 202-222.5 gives -0.5 Hz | 15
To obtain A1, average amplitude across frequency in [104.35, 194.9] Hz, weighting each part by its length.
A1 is 14.2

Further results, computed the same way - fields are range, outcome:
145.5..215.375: 13.6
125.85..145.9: 15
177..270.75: 14.4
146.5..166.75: 13.5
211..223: 15.4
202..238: 15.4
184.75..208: 13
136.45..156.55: 14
